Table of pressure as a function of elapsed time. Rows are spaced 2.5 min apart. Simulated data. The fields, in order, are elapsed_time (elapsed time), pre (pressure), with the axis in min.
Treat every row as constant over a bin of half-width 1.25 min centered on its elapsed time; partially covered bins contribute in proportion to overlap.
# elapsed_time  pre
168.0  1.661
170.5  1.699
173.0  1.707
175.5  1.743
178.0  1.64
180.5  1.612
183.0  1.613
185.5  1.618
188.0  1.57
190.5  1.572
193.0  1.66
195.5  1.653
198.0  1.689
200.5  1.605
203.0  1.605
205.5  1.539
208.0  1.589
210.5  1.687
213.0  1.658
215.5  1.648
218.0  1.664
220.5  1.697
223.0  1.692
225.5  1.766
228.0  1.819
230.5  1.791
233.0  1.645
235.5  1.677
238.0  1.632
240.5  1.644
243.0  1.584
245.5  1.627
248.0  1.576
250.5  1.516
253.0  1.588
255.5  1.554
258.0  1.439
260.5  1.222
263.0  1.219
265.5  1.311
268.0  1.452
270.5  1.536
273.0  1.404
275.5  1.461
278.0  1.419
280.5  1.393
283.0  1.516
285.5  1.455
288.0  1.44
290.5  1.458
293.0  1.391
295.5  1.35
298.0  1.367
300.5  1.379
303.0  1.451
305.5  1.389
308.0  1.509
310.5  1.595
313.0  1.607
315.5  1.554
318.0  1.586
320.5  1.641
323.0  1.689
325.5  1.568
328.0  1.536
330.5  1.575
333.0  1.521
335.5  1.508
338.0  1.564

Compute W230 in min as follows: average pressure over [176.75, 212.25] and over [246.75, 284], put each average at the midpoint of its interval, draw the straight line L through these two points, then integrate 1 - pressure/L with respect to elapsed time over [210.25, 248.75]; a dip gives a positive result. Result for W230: -3.68 min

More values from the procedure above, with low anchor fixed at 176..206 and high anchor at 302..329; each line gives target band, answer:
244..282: 3.2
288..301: 1.4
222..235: -1.1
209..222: -0.5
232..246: -0.3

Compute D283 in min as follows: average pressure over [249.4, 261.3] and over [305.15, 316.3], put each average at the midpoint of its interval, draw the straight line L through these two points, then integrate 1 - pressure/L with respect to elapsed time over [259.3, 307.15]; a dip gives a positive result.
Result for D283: 3.3 min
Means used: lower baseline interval 1.47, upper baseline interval 1.54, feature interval 1.4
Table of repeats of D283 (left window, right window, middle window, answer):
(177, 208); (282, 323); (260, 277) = 1.6 min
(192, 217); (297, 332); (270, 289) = 1.4 min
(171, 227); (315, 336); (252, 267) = 2.1 min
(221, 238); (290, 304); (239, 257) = 0.6 min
